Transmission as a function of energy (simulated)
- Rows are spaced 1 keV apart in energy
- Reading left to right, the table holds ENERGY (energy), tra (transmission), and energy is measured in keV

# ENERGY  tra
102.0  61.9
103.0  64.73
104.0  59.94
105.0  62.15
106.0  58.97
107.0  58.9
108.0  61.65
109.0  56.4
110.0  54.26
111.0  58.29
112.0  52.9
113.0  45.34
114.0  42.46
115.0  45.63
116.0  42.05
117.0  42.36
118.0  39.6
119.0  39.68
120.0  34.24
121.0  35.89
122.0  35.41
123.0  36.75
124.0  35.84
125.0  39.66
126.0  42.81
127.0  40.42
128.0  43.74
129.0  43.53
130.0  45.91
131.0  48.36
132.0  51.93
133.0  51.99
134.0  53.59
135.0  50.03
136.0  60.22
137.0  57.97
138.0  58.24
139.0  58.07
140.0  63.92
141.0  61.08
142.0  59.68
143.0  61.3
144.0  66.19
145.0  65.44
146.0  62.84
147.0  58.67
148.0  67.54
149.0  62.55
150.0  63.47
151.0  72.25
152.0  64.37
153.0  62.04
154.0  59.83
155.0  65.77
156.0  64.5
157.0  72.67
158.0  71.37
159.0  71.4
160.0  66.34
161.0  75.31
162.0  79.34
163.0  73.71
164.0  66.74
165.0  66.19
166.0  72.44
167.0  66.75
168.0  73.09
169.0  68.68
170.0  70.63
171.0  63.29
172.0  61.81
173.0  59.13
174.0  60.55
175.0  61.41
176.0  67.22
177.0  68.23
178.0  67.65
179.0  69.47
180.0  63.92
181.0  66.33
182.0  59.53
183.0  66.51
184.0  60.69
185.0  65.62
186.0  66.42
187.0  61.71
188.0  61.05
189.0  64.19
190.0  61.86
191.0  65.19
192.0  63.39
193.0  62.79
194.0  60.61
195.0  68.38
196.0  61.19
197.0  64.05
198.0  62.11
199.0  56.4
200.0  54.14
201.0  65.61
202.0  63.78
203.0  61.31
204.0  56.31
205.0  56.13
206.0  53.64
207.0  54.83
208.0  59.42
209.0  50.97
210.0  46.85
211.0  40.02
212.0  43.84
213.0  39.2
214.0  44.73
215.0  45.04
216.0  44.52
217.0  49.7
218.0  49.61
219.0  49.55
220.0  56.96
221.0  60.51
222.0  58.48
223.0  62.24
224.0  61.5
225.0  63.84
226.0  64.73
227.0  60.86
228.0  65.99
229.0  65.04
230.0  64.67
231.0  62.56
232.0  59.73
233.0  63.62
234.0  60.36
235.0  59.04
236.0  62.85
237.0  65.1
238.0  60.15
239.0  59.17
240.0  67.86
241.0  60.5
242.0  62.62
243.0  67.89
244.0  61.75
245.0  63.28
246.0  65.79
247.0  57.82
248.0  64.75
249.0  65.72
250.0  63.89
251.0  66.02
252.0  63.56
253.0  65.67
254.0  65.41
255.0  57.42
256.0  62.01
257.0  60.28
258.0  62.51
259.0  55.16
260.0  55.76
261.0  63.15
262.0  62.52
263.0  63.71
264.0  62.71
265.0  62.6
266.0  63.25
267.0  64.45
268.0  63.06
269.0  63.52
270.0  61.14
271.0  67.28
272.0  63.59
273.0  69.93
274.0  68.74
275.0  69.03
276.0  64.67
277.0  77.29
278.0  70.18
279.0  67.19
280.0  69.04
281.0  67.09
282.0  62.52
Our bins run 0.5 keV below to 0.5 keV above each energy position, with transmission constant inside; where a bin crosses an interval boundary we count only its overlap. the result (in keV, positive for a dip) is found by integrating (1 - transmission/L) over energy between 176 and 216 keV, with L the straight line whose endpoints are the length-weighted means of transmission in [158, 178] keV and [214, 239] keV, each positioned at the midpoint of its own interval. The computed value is 3.01 keV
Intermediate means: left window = 68.1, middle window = 59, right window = 58.7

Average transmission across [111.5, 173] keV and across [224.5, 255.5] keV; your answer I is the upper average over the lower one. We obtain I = 1.11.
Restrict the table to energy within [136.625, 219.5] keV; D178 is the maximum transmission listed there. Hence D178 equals 79.34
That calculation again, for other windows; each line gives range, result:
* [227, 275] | 69.93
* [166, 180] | 73.09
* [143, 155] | 72.25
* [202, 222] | 63.78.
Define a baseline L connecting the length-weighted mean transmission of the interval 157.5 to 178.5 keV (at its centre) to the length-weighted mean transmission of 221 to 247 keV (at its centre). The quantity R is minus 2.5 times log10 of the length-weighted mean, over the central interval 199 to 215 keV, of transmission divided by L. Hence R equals 0.23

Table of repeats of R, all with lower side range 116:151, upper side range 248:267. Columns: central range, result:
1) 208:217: 0.27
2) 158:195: -0.20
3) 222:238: -0.05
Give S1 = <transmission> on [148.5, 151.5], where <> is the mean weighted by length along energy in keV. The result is 66.1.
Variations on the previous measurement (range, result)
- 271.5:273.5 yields 66.8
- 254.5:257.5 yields 59.9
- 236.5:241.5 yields 62.6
